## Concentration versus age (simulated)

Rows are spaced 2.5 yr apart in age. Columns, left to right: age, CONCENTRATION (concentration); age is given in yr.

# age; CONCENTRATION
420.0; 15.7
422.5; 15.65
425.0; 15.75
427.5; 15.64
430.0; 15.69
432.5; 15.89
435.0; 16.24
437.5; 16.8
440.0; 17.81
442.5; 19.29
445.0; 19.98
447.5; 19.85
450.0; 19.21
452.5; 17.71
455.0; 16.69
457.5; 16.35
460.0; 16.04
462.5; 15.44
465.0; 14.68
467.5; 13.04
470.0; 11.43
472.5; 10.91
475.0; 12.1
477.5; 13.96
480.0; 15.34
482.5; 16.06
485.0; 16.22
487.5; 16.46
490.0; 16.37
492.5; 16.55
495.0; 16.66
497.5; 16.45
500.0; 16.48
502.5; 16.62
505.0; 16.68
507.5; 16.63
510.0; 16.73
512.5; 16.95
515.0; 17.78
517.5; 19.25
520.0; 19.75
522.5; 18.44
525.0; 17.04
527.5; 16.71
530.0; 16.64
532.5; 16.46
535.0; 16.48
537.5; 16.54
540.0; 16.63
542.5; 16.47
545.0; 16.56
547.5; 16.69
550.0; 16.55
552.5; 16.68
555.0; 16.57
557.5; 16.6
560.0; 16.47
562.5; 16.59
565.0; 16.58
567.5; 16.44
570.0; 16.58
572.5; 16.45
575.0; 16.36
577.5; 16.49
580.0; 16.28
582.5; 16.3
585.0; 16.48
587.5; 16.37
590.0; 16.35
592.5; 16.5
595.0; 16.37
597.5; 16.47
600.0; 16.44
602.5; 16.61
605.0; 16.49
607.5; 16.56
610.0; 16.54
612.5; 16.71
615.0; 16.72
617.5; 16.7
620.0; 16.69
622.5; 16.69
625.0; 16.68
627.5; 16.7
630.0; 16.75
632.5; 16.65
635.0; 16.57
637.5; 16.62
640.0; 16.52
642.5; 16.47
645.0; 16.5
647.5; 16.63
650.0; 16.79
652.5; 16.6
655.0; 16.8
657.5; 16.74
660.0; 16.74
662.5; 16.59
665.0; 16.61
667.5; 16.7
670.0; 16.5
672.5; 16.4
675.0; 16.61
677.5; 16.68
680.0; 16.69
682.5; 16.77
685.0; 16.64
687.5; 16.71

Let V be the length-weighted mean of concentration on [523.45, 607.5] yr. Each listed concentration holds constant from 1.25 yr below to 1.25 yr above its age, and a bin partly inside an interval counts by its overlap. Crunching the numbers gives 16.5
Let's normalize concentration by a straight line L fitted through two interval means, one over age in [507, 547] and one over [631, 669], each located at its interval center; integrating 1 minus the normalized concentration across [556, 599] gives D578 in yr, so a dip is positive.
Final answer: 1.30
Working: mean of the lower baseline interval 17.2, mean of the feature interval 16.5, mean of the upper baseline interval 16.6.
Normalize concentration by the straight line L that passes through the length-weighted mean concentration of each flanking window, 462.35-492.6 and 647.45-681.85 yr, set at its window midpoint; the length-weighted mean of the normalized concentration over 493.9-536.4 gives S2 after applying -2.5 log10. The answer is -0.16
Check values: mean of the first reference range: 14.4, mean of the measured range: 17.2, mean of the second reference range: 16.7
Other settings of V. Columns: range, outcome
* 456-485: 14.2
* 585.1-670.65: 16.6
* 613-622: 16.7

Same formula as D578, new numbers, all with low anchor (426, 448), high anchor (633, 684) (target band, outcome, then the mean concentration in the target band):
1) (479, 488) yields 0.6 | 16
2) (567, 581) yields 0.4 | 16.4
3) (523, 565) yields 0.9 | 16.6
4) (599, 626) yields 0.3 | 16.6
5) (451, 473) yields 3.1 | 14.9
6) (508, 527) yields -0.9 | 17.9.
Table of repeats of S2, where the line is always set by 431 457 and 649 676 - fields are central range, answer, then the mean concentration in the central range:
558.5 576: 0.04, 16.5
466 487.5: 0.27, 13.8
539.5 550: 0.05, 16.6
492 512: 0.06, 16.6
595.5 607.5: 0.03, 16.5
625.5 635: 0.01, 16.7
